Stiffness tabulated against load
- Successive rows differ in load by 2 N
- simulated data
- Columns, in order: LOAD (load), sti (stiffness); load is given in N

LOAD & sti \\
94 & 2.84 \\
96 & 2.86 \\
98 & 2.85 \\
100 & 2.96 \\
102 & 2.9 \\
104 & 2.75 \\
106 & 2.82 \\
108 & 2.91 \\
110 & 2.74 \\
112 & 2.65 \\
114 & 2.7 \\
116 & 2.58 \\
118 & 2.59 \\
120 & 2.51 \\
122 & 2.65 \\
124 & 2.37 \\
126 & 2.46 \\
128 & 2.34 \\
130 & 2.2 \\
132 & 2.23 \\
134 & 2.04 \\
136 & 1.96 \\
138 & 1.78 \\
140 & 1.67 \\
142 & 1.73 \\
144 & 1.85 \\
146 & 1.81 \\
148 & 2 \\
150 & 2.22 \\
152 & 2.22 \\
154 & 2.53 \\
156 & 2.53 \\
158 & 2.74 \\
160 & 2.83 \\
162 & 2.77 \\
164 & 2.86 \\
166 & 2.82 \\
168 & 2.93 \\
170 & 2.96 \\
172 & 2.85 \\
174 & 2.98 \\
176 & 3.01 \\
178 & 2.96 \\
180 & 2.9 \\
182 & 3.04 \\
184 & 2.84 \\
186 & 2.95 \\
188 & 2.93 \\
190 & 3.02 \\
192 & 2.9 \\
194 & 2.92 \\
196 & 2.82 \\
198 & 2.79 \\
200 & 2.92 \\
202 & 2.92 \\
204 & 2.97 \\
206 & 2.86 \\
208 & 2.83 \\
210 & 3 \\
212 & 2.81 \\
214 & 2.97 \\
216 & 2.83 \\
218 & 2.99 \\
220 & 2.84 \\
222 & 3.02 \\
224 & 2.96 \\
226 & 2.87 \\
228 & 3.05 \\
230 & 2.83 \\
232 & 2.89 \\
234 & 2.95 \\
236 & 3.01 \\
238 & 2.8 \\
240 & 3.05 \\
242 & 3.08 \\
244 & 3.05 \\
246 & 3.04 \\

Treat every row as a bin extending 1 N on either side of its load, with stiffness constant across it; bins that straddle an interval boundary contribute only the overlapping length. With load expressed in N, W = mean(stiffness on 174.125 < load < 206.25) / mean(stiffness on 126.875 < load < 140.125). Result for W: 1.42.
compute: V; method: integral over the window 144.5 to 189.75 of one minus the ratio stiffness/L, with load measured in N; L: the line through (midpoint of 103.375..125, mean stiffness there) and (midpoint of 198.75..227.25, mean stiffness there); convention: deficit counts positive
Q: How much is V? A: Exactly 1.5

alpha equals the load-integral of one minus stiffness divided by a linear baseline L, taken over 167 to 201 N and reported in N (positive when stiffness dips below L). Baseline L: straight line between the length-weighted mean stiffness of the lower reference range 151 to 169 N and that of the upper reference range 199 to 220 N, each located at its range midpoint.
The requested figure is -1.6 N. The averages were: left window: 2.69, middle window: 2.92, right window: 2.91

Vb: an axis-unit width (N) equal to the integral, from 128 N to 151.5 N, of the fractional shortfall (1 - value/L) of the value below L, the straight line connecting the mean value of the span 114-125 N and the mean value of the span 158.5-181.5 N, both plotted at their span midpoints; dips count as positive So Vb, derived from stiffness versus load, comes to 6.24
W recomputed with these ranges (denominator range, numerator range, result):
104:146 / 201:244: 1.26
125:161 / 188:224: 1.34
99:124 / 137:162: 0.80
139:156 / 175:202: 1.44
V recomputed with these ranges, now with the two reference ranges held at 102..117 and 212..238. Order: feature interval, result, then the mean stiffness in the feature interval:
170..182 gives -0.4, 2.95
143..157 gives 3.2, 2.17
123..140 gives 3.9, 2.14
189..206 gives -0.1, 2.9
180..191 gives -0.3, 2.95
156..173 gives 0.0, 2.83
